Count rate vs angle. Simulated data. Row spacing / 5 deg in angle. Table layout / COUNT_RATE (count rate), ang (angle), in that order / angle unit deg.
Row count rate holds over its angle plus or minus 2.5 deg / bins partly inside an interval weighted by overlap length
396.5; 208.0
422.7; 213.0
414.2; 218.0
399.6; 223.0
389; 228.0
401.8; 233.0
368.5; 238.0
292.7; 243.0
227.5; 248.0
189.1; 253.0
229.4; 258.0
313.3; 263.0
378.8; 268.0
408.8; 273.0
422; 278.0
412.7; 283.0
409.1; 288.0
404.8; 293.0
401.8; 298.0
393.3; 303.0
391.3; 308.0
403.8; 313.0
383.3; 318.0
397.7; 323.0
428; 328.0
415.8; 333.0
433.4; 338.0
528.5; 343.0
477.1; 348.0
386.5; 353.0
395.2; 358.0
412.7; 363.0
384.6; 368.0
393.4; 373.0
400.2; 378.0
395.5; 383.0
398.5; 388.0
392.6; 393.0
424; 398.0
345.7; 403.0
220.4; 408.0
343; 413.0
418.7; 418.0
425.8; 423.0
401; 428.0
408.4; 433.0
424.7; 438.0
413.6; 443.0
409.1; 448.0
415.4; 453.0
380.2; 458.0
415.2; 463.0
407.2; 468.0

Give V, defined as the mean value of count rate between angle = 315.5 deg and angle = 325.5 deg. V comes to 390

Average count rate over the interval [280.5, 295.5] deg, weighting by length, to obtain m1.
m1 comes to 409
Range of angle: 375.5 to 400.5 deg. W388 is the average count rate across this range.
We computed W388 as 402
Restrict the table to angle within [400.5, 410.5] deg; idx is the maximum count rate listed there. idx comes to 345.7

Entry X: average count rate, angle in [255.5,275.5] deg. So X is 333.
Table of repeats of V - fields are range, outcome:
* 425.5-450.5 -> 411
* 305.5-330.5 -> 401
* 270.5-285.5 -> 414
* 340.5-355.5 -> 464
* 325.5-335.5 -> 422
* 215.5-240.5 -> 395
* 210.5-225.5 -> 412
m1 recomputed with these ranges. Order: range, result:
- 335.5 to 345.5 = 481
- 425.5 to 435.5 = 405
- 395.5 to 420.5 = 350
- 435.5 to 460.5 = 409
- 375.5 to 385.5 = 398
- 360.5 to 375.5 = 397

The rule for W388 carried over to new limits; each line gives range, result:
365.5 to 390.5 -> 394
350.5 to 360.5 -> 391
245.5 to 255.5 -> 208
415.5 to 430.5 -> 415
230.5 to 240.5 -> 385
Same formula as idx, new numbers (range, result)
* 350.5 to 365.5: 412.7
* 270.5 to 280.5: 422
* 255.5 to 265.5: 313.3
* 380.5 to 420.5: 424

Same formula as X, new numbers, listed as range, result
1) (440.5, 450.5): 411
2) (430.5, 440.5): 417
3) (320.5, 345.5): 441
